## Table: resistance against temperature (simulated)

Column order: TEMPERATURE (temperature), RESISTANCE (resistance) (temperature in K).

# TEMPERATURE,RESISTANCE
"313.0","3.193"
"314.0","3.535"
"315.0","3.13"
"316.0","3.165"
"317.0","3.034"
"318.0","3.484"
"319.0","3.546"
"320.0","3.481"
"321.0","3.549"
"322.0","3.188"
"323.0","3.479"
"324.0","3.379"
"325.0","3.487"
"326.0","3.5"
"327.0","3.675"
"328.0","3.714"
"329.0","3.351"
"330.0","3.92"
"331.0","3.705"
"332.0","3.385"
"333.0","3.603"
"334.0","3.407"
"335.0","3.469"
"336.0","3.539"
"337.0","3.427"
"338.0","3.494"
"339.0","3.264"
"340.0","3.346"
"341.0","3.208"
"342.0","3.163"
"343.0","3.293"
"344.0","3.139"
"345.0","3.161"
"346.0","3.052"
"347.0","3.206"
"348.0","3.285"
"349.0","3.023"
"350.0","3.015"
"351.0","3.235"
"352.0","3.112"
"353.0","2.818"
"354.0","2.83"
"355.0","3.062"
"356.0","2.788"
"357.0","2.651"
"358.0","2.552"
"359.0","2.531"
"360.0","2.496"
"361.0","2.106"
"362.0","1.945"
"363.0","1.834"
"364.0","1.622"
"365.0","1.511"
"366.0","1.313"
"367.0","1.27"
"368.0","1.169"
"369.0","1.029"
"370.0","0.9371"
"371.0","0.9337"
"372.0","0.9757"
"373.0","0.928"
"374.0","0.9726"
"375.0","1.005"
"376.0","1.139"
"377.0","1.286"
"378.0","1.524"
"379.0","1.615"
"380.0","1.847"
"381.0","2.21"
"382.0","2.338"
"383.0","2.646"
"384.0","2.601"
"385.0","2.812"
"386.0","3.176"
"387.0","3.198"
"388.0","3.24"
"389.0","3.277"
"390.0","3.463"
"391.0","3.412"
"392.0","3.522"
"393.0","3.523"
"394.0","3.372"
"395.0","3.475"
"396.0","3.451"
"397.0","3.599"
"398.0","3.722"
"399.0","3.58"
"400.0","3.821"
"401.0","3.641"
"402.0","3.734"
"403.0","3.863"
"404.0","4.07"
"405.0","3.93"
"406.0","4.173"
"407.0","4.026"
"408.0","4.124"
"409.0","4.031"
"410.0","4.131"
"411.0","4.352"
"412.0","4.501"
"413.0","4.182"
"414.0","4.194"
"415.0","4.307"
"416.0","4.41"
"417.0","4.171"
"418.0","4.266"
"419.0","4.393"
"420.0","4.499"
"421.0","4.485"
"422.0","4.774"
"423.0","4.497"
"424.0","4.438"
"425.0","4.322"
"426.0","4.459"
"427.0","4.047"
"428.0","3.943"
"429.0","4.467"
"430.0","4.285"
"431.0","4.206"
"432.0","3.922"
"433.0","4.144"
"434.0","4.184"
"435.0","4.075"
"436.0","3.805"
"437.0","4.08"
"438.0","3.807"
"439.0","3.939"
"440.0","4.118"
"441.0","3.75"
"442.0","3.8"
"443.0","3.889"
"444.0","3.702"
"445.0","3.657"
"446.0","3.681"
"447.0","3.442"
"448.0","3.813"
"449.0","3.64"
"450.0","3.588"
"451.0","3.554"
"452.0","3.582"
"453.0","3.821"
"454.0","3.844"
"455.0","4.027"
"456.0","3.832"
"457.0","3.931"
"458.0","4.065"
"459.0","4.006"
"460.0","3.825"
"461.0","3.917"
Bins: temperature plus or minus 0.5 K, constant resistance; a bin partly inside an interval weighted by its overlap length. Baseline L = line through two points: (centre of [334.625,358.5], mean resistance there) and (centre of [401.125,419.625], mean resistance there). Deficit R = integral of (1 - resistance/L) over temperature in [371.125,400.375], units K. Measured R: 9.4 K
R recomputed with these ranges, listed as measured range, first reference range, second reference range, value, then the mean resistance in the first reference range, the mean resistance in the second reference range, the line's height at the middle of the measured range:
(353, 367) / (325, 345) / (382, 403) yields 4.8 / 3.45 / 3.35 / 3.4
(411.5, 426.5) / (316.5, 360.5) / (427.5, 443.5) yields -1.9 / 3.25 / 4.03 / 3.89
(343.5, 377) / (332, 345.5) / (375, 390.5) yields 9.3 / 3.35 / 2.38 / 2.87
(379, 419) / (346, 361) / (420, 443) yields 0.7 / 2.88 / 4.16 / 3.63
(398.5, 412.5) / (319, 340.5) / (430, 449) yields -0.8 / 3.49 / 3.89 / 3.77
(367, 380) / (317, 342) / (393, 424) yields 9.0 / 3.47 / 4.06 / 3.8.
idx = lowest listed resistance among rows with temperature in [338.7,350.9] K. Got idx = 3.015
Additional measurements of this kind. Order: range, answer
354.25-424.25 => 0.928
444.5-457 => 3.442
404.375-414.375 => 3.93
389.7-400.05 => 3.372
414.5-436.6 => 3.805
